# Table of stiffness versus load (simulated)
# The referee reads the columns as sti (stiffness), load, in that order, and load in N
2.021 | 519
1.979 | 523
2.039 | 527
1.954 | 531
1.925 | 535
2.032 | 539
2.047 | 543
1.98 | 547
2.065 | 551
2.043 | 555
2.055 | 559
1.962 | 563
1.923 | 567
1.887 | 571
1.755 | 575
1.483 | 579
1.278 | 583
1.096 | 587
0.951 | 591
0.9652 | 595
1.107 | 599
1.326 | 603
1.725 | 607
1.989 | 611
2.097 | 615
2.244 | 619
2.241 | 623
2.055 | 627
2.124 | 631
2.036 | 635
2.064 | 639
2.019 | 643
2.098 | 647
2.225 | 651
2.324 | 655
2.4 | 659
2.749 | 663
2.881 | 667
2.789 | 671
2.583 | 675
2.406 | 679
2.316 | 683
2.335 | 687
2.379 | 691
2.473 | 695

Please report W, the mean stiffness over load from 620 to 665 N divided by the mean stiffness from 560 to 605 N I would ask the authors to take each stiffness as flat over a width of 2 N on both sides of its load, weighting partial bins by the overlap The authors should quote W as 1.53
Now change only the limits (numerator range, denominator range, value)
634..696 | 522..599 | 1.37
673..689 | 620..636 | 1.13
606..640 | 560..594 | 1.35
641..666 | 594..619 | 1.44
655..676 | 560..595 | 1.74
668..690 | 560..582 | 1.40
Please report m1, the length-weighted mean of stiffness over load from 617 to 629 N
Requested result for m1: 2.18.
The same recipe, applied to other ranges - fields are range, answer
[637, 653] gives 2.1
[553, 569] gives 2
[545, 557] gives 2.03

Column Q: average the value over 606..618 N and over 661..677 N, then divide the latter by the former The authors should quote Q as 1.4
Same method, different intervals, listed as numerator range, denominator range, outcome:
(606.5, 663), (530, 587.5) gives 1.16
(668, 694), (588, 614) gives 1.82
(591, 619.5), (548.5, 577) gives 0.80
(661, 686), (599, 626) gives 1.39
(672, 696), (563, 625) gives 1.50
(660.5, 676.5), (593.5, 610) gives 2.06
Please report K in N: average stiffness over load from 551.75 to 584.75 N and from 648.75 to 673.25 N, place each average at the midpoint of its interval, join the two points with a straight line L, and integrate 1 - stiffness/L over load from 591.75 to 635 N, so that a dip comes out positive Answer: 8.26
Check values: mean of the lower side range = 1.81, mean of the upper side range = 2.56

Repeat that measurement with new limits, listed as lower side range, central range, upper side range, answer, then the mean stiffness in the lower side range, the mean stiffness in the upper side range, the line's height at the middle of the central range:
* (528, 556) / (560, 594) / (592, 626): 5.8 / 2.01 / 1.7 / 1.85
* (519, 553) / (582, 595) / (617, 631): 6.4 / 2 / 2.17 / 2.1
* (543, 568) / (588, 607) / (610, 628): 8.5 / 2.01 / 2.14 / 2.09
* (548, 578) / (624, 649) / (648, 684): 2.9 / 1.94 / 2.51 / 2.35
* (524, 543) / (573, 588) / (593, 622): 3.0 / 1.99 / 1.66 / 1.78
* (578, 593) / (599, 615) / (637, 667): -1.0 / 1.18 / 2.31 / 1.55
